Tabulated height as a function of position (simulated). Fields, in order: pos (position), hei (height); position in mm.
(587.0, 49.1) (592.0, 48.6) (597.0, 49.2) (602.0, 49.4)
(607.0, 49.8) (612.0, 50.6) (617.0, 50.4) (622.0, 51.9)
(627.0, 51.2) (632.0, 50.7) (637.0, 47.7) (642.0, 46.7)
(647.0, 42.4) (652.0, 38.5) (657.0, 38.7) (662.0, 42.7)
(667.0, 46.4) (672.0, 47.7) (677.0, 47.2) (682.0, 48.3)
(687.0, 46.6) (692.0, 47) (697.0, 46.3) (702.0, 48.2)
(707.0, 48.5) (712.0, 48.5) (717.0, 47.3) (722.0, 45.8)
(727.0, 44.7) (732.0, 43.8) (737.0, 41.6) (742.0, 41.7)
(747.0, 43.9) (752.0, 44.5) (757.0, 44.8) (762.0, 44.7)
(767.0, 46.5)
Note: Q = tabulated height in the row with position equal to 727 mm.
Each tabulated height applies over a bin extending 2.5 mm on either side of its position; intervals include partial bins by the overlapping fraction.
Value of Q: 44.7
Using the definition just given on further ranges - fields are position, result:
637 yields 47.7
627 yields 51.2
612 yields 50.6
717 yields 47.3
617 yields 50.4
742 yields 41.7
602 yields 49.4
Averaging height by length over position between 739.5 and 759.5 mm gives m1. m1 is 43.7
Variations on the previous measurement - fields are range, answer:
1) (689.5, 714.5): 47.7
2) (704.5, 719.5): 48.1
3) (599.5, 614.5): 49.9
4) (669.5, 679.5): 47.5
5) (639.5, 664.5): 41.8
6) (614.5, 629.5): 51.2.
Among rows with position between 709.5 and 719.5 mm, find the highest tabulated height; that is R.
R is 48.5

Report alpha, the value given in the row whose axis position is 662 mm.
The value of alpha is 42.7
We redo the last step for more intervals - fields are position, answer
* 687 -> 46.6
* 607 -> 49.8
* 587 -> 49.1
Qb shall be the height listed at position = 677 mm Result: 47.2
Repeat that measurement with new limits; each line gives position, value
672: 47.7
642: 46.7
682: 48.3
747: 43.9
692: 47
